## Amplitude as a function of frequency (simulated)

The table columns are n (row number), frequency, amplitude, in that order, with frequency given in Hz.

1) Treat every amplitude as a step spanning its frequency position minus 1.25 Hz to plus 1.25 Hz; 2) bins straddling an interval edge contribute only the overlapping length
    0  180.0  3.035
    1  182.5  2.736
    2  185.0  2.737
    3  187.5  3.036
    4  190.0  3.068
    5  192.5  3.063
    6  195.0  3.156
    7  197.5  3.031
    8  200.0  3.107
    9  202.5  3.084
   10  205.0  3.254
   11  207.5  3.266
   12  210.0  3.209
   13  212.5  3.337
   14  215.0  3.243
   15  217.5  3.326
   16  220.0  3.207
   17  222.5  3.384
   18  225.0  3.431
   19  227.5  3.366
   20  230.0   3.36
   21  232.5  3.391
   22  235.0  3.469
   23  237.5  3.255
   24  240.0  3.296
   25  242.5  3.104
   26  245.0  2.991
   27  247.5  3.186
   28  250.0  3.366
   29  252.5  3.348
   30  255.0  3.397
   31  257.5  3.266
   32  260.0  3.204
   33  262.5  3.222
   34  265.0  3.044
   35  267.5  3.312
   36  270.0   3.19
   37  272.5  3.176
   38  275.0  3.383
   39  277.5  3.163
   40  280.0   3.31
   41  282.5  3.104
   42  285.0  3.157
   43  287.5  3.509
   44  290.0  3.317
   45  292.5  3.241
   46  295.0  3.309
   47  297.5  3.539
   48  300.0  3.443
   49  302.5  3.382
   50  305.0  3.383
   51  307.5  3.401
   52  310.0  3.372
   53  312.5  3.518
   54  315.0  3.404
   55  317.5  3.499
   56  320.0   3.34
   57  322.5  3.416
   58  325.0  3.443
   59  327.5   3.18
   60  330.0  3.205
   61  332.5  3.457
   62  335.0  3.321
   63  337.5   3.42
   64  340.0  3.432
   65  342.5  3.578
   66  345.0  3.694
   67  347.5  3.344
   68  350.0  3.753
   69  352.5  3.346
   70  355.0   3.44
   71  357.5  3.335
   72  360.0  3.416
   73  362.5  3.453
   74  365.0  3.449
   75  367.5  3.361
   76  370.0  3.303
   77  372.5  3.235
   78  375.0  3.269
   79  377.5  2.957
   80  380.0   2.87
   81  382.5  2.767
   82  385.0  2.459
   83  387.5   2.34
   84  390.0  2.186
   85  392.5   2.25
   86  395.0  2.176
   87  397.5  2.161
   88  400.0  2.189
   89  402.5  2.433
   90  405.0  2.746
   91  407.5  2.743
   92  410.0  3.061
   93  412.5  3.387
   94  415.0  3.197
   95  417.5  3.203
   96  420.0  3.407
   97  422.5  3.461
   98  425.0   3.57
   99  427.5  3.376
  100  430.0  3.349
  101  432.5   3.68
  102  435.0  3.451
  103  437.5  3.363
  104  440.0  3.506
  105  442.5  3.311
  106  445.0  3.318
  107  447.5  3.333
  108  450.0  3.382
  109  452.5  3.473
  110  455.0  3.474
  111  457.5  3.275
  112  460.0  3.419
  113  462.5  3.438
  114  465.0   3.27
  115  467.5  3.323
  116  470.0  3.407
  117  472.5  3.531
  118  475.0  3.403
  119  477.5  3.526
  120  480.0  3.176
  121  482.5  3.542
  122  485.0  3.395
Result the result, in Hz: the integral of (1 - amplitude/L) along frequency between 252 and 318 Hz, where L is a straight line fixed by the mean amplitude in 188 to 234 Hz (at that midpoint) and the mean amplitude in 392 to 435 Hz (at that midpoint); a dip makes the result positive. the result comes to -3.6 Hz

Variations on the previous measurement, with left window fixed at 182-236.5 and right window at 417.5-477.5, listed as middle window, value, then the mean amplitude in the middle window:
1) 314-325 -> -0.4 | 3.42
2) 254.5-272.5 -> 0.1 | 3.22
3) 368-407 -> 8.3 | 2.64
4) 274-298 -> -0.2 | 3.3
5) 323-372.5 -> -1.3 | 3.41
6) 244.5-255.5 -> -0.1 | 3.27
